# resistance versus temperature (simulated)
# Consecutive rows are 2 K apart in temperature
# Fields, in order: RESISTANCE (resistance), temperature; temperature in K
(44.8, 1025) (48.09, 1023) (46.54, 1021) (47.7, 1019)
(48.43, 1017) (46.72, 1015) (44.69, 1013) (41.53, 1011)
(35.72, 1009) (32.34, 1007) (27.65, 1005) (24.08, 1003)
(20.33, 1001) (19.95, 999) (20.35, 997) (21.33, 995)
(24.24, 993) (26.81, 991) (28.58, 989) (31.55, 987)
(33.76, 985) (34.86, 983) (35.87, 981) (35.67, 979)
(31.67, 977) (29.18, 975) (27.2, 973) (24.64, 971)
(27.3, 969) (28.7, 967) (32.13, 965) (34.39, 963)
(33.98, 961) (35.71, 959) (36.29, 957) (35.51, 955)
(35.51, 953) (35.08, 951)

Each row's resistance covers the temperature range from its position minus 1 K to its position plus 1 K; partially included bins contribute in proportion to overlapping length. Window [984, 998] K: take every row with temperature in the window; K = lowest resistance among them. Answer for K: 20.35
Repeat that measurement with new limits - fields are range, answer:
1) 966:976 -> 24.64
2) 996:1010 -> 19.95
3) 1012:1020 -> 44.69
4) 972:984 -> 27.2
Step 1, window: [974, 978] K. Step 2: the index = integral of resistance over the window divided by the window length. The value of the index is 30.4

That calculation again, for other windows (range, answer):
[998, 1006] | 23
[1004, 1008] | 30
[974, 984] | 33.5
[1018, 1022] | 47.1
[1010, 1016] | 44.3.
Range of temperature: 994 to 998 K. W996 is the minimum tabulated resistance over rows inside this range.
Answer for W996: 20.35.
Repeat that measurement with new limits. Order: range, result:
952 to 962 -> 33.98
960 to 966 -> 32.13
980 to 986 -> 33.76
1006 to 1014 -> 32.34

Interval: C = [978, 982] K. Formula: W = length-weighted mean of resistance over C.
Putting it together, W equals 35.8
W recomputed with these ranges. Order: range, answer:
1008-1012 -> 38.6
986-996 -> 26.5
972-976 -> 28.2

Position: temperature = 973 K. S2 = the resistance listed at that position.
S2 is 27.2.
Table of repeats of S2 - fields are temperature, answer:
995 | 21.33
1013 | 44.69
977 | 31.67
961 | 33.98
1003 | 24.08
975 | 29.18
